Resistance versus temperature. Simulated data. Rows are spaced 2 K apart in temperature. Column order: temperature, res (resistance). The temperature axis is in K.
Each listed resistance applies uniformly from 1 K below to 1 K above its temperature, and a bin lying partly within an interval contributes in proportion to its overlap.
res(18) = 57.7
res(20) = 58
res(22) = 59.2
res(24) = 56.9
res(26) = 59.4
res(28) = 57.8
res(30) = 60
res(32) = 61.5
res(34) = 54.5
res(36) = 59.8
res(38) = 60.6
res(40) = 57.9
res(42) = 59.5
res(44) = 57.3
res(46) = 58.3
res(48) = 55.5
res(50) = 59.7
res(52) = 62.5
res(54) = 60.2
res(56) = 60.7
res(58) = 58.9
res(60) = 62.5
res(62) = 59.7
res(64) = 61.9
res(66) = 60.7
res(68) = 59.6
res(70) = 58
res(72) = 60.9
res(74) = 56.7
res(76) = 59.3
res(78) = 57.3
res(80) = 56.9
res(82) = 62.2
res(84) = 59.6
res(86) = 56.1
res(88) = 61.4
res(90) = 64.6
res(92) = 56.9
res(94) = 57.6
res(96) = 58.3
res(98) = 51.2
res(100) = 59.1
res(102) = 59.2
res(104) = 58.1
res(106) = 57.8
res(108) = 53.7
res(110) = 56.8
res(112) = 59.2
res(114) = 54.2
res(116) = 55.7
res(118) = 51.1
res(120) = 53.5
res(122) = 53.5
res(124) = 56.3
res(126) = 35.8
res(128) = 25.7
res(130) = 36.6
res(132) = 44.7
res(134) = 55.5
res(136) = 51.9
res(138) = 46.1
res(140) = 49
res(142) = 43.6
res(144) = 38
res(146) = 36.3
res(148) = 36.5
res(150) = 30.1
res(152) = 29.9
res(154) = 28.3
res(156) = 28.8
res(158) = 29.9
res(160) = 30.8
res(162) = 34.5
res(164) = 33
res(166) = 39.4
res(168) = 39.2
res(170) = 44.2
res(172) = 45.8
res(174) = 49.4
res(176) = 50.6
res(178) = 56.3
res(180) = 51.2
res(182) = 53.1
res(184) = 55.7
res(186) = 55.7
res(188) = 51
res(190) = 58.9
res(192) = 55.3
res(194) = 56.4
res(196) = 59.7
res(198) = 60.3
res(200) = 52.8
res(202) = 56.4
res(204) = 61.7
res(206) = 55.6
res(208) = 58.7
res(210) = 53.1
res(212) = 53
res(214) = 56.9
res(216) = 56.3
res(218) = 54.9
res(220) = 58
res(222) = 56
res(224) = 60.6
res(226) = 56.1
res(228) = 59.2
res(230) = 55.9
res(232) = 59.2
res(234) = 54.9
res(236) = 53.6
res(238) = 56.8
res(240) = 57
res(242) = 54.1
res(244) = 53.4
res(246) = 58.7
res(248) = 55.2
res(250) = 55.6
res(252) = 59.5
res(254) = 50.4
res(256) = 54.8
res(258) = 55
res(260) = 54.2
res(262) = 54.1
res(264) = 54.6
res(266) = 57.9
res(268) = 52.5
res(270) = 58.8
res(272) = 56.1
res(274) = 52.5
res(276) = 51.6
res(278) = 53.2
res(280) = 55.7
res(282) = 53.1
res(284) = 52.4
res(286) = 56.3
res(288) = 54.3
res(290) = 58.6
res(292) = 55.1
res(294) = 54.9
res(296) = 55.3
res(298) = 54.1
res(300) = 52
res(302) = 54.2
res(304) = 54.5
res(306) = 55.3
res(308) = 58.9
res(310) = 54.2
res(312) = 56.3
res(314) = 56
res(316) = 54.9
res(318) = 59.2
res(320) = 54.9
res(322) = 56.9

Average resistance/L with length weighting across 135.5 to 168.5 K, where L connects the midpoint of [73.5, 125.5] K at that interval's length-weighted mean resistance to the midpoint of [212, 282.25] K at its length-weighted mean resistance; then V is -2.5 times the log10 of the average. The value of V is 0.47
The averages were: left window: 57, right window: 55.6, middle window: 36.5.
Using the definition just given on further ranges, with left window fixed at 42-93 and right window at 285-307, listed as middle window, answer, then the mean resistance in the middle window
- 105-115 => 0.04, 56.3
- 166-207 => 0.08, 53.1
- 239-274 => 0.01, 55.3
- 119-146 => 0.28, 45.1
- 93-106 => 0.03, 57.3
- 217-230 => -0.02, 57.3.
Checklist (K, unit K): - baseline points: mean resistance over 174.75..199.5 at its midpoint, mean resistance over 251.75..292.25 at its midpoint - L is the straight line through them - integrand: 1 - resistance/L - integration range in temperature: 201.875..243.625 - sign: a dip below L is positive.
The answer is -1.15 K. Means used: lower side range 55.2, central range 56.5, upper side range 54.7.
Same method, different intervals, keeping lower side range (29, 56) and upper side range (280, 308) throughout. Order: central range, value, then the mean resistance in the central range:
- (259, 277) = 0.2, 54.7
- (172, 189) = 1.3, 52.5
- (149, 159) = 4.9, 29.4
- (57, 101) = -0.4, 59.1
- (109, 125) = 0.8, 55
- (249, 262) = 0.1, 54.9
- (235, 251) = 0.0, 55.5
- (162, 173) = 3.3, 39.8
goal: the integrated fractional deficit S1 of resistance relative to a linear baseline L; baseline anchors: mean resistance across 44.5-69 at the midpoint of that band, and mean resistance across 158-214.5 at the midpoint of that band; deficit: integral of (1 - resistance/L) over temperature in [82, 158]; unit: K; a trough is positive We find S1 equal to 9.3 K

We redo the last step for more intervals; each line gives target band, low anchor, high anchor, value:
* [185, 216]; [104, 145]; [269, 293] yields -2.7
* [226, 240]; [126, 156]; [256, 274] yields -1.5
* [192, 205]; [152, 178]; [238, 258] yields -3.6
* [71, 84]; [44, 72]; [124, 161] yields -1.0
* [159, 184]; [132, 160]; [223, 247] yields -0.2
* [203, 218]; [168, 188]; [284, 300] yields -1.3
